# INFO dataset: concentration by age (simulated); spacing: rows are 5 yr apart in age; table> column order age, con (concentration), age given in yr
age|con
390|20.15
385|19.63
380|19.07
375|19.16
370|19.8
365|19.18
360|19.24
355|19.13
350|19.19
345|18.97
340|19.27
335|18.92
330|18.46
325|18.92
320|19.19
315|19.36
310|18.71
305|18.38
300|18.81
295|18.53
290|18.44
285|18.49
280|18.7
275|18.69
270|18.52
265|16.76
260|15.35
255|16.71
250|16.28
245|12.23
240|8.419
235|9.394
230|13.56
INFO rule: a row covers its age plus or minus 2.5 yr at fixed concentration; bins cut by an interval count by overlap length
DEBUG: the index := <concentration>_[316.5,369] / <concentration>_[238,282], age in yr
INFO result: 1.21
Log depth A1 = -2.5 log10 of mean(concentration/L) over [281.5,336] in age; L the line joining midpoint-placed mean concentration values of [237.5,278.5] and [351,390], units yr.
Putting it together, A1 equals -0.09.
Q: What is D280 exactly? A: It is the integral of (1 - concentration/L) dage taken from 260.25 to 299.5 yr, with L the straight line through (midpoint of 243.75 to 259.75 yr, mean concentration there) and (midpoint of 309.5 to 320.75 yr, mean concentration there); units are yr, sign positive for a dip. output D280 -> -2.6 yr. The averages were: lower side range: 15.3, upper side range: 19.1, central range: 18.2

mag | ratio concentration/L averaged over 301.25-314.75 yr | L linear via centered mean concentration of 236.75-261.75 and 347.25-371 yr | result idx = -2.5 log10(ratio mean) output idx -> -0.13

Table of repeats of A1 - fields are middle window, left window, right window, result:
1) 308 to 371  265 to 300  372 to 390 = 0.00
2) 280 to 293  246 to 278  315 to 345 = -0.05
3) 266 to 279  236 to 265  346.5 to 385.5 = -0.23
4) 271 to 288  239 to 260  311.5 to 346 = -0.17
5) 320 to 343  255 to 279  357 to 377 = -0.02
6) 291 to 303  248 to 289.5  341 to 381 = -0.04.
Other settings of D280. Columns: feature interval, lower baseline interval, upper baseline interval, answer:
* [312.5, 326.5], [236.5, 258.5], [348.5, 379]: -1.8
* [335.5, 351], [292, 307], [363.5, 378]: 0.0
